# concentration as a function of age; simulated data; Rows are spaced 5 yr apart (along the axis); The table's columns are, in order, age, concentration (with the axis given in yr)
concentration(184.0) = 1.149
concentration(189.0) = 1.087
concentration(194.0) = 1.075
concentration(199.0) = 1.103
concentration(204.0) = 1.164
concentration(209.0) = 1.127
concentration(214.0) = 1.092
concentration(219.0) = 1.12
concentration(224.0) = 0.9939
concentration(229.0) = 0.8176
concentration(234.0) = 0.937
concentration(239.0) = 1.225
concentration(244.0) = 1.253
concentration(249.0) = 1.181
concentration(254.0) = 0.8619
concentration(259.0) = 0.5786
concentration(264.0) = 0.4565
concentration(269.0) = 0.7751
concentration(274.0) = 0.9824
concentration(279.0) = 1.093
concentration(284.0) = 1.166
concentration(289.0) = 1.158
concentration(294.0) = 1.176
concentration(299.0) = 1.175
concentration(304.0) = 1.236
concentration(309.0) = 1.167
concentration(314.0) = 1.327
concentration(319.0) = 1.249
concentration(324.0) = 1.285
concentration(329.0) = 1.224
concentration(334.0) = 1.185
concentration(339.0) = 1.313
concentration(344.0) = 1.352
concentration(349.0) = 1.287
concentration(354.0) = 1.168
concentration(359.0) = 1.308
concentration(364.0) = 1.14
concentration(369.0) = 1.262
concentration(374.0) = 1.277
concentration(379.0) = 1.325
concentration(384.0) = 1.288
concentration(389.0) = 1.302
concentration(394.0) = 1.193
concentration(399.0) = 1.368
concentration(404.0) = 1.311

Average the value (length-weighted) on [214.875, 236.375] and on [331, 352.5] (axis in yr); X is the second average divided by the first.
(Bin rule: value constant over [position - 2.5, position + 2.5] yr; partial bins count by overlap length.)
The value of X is 1.3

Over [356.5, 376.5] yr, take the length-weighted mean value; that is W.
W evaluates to 1.25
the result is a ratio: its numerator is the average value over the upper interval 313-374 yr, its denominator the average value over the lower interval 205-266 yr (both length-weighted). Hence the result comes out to 1.3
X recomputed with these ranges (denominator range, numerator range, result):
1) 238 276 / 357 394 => 1.40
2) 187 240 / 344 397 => 1.19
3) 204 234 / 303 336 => 1.20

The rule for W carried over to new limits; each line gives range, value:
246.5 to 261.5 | 0.874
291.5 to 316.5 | 1.22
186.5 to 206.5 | 1.11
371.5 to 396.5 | 1.28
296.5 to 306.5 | 1.21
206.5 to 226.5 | 1.08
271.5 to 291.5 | 1.1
